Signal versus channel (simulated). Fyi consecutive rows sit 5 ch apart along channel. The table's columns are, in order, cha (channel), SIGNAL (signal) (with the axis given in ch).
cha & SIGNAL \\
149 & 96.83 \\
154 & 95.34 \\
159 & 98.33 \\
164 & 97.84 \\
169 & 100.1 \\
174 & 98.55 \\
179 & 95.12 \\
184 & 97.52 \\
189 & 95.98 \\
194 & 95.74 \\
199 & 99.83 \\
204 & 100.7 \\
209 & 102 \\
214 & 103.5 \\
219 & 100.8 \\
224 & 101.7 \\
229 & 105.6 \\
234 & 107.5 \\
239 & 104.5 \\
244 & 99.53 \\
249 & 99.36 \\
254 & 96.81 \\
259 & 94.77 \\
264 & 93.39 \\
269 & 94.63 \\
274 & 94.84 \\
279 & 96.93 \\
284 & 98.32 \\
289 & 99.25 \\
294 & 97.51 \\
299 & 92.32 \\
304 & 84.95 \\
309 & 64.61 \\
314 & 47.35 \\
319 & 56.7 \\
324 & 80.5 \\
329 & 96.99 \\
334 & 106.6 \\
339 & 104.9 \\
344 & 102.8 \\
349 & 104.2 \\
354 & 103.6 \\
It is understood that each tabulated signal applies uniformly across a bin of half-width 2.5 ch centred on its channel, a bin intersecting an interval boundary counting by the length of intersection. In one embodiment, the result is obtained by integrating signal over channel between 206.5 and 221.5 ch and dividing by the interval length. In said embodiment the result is 102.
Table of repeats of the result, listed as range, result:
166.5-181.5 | 97.9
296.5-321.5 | 69.2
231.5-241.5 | 106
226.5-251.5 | 103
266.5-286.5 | 96.2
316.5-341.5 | 89.1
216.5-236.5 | 104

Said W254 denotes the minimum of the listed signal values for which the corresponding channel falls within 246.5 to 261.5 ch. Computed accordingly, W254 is 94.77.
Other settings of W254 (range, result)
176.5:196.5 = 95.12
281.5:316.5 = 47.35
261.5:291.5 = 93.39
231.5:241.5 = 104.5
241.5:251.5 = 99.36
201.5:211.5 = 100.7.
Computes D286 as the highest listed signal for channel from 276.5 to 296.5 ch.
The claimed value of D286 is 99.25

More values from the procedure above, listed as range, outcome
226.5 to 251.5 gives 107.5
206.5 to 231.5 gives 105.6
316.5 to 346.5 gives 106.6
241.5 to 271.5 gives 99.53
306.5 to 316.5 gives 64.61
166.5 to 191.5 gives 100.1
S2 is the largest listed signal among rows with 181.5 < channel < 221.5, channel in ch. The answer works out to 103.5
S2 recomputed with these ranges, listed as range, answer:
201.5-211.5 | 102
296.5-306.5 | 92.32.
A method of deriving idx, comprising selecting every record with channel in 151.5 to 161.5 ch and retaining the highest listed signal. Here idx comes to 98.33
